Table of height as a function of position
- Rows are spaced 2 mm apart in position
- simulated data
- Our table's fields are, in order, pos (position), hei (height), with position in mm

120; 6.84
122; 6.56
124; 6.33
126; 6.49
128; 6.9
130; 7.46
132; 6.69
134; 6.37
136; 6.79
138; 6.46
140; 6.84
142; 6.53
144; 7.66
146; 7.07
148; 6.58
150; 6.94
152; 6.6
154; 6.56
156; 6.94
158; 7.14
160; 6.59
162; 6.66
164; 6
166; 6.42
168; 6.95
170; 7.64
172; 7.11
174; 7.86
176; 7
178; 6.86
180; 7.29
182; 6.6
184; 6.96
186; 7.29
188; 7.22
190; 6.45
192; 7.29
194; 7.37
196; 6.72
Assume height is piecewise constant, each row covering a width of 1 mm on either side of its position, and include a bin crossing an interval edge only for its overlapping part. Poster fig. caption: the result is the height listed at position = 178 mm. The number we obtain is 6.86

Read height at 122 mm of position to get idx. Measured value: 6.56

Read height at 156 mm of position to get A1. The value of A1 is 6.94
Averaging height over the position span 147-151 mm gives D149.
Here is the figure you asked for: 6.76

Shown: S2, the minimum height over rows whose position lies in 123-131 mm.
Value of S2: 6.33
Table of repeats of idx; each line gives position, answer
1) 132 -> 6.69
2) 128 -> 6.9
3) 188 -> 7.22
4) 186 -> 7.29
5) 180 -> 7.29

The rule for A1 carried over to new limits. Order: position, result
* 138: 6.46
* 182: 6.6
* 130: 7.46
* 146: 7.07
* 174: 7.86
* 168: 6.95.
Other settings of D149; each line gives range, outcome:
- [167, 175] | 7.39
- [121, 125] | 6.45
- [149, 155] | 6.7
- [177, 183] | 6.92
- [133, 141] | 6.62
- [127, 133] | 7.02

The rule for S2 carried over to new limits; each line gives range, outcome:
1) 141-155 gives 6.53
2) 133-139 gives 6.37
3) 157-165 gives 6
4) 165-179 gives 6.42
